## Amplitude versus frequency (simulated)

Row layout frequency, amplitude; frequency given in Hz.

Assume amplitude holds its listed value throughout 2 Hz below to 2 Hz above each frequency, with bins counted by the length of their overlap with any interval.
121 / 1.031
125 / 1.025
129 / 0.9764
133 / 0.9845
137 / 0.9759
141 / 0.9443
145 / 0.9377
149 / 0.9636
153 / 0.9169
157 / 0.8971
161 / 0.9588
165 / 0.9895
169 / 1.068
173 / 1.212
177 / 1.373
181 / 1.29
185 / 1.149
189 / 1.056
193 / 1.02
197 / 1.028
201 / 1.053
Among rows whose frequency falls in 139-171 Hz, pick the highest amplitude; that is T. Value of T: 1.068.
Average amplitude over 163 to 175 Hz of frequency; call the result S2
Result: 1.09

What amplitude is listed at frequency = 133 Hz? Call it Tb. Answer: 0.9845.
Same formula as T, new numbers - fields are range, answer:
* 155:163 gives 0.9588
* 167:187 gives 1.373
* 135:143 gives 0.9759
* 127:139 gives 0.9845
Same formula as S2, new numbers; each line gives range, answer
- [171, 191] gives 1.22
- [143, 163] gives 0.935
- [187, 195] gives 1.04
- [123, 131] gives 1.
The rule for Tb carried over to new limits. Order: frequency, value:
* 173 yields 1.212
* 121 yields 1.031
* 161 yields 0.9588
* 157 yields 0.8971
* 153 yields 0.9169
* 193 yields 1.02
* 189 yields 1.056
